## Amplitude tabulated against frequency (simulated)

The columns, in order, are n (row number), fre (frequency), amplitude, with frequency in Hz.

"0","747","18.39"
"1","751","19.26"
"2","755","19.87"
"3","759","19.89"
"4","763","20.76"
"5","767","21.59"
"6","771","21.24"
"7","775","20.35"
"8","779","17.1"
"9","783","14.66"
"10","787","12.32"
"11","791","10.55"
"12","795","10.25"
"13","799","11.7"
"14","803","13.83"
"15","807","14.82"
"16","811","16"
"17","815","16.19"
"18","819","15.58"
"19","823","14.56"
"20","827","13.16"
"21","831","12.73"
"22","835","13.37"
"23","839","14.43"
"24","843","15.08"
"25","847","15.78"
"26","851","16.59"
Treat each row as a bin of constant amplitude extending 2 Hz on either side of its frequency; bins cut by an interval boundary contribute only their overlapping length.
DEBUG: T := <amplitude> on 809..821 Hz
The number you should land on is 15.9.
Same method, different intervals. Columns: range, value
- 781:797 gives 11.9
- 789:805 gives 11.6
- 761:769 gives 21.2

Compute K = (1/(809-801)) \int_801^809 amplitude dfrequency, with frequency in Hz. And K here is 14.3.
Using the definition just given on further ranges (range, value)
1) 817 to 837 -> 13.9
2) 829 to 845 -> 13.9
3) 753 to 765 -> 20.2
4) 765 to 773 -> 21.4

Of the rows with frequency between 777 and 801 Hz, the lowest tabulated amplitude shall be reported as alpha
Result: 10.25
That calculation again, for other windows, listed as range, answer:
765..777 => 20.35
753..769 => 19.87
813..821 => 15.58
